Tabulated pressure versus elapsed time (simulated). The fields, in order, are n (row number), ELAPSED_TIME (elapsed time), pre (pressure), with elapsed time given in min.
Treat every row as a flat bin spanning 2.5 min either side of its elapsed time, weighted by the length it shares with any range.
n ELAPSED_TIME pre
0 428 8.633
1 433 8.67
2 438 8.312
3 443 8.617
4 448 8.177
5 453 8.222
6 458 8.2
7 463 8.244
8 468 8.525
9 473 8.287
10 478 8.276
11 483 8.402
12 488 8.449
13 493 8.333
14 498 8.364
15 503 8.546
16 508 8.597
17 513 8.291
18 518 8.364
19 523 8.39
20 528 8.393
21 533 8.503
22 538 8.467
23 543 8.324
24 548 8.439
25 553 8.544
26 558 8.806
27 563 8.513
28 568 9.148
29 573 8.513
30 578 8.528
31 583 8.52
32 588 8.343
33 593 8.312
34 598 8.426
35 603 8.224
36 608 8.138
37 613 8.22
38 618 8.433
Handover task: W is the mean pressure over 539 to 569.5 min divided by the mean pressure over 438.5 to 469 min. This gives 1.0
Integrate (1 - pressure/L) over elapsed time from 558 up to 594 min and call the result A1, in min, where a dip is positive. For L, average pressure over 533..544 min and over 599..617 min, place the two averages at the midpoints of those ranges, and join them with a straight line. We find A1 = -1.1 min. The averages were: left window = 8.43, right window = 8.23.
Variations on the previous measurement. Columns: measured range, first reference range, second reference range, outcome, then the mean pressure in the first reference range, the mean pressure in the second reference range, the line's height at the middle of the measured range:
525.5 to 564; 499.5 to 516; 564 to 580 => 0.5 min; 8.47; 8.72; 8.61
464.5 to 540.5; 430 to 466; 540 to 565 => 0.3 min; 8.36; 8.52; 8.44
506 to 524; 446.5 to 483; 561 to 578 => 0.2 min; 8.29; 8.7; 8.49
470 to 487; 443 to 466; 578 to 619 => -0.1 min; 8.26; 8.34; 8.27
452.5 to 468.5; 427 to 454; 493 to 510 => 0.3 min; 8.44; 8.47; 8.45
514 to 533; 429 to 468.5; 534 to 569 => 0.3 min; 8.37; 8.58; 8.52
